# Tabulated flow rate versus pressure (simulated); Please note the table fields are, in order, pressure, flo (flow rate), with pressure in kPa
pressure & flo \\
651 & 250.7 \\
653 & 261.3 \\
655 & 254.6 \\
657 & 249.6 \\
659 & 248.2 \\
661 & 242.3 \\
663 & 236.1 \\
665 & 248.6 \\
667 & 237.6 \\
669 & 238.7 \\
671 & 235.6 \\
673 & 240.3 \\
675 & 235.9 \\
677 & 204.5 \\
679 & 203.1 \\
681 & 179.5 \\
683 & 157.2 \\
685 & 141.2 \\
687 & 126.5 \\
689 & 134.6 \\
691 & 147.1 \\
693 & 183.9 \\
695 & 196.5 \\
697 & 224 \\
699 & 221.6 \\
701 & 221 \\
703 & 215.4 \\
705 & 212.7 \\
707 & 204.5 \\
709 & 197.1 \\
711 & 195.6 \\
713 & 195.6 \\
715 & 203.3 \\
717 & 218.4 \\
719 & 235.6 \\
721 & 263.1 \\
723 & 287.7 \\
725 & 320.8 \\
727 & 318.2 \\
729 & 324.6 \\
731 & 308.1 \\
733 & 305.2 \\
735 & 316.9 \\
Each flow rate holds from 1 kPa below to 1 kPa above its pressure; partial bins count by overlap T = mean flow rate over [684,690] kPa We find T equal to 134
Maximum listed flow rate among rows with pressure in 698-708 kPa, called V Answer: 221.6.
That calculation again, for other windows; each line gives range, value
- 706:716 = 204.5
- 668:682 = 240.3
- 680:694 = 183.9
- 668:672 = 238.7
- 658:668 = 248.6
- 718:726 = 320.8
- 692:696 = 196.5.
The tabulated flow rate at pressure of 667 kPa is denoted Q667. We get 237.6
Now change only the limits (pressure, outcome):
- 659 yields 248.2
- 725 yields 320.8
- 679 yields 203.1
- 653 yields 261.3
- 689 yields 134.6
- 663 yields 236.1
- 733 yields 305.2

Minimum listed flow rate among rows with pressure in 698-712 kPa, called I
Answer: 195.6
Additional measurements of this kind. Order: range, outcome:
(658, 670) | 236.1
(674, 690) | 126.5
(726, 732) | 308.1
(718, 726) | 235.6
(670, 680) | 203.1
